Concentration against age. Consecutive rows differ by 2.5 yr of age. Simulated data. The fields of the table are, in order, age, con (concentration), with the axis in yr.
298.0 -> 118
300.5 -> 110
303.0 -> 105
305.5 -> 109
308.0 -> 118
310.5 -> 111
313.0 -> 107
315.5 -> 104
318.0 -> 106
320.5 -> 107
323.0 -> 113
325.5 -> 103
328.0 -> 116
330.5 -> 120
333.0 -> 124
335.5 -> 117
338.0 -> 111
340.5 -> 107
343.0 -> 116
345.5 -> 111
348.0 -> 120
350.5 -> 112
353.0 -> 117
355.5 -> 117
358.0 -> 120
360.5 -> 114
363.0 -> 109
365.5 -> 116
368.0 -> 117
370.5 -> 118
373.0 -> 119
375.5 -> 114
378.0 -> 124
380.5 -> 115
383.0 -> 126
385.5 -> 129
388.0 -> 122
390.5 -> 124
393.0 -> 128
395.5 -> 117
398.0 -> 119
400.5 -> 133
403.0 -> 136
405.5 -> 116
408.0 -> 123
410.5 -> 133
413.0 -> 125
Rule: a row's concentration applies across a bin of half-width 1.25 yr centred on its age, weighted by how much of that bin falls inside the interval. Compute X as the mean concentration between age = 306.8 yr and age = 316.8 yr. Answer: 110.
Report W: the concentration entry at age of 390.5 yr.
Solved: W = 124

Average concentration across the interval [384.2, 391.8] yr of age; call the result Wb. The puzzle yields 125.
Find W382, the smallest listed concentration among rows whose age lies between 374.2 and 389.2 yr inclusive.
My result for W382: 114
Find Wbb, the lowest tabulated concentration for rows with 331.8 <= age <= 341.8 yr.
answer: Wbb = 107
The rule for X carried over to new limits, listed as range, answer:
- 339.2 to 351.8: 113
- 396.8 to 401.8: 126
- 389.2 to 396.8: 123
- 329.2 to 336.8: 120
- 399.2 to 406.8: 128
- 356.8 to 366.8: 115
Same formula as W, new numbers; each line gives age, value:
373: 119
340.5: 107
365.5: 116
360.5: 114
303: 105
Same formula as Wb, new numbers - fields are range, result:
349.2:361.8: 116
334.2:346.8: 112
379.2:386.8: 123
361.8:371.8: 115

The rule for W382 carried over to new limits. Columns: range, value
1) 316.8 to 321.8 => 106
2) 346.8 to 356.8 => 112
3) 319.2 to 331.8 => 103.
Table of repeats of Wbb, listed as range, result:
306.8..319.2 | 104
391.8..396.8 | 117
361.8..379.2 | 109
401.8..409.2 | 116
